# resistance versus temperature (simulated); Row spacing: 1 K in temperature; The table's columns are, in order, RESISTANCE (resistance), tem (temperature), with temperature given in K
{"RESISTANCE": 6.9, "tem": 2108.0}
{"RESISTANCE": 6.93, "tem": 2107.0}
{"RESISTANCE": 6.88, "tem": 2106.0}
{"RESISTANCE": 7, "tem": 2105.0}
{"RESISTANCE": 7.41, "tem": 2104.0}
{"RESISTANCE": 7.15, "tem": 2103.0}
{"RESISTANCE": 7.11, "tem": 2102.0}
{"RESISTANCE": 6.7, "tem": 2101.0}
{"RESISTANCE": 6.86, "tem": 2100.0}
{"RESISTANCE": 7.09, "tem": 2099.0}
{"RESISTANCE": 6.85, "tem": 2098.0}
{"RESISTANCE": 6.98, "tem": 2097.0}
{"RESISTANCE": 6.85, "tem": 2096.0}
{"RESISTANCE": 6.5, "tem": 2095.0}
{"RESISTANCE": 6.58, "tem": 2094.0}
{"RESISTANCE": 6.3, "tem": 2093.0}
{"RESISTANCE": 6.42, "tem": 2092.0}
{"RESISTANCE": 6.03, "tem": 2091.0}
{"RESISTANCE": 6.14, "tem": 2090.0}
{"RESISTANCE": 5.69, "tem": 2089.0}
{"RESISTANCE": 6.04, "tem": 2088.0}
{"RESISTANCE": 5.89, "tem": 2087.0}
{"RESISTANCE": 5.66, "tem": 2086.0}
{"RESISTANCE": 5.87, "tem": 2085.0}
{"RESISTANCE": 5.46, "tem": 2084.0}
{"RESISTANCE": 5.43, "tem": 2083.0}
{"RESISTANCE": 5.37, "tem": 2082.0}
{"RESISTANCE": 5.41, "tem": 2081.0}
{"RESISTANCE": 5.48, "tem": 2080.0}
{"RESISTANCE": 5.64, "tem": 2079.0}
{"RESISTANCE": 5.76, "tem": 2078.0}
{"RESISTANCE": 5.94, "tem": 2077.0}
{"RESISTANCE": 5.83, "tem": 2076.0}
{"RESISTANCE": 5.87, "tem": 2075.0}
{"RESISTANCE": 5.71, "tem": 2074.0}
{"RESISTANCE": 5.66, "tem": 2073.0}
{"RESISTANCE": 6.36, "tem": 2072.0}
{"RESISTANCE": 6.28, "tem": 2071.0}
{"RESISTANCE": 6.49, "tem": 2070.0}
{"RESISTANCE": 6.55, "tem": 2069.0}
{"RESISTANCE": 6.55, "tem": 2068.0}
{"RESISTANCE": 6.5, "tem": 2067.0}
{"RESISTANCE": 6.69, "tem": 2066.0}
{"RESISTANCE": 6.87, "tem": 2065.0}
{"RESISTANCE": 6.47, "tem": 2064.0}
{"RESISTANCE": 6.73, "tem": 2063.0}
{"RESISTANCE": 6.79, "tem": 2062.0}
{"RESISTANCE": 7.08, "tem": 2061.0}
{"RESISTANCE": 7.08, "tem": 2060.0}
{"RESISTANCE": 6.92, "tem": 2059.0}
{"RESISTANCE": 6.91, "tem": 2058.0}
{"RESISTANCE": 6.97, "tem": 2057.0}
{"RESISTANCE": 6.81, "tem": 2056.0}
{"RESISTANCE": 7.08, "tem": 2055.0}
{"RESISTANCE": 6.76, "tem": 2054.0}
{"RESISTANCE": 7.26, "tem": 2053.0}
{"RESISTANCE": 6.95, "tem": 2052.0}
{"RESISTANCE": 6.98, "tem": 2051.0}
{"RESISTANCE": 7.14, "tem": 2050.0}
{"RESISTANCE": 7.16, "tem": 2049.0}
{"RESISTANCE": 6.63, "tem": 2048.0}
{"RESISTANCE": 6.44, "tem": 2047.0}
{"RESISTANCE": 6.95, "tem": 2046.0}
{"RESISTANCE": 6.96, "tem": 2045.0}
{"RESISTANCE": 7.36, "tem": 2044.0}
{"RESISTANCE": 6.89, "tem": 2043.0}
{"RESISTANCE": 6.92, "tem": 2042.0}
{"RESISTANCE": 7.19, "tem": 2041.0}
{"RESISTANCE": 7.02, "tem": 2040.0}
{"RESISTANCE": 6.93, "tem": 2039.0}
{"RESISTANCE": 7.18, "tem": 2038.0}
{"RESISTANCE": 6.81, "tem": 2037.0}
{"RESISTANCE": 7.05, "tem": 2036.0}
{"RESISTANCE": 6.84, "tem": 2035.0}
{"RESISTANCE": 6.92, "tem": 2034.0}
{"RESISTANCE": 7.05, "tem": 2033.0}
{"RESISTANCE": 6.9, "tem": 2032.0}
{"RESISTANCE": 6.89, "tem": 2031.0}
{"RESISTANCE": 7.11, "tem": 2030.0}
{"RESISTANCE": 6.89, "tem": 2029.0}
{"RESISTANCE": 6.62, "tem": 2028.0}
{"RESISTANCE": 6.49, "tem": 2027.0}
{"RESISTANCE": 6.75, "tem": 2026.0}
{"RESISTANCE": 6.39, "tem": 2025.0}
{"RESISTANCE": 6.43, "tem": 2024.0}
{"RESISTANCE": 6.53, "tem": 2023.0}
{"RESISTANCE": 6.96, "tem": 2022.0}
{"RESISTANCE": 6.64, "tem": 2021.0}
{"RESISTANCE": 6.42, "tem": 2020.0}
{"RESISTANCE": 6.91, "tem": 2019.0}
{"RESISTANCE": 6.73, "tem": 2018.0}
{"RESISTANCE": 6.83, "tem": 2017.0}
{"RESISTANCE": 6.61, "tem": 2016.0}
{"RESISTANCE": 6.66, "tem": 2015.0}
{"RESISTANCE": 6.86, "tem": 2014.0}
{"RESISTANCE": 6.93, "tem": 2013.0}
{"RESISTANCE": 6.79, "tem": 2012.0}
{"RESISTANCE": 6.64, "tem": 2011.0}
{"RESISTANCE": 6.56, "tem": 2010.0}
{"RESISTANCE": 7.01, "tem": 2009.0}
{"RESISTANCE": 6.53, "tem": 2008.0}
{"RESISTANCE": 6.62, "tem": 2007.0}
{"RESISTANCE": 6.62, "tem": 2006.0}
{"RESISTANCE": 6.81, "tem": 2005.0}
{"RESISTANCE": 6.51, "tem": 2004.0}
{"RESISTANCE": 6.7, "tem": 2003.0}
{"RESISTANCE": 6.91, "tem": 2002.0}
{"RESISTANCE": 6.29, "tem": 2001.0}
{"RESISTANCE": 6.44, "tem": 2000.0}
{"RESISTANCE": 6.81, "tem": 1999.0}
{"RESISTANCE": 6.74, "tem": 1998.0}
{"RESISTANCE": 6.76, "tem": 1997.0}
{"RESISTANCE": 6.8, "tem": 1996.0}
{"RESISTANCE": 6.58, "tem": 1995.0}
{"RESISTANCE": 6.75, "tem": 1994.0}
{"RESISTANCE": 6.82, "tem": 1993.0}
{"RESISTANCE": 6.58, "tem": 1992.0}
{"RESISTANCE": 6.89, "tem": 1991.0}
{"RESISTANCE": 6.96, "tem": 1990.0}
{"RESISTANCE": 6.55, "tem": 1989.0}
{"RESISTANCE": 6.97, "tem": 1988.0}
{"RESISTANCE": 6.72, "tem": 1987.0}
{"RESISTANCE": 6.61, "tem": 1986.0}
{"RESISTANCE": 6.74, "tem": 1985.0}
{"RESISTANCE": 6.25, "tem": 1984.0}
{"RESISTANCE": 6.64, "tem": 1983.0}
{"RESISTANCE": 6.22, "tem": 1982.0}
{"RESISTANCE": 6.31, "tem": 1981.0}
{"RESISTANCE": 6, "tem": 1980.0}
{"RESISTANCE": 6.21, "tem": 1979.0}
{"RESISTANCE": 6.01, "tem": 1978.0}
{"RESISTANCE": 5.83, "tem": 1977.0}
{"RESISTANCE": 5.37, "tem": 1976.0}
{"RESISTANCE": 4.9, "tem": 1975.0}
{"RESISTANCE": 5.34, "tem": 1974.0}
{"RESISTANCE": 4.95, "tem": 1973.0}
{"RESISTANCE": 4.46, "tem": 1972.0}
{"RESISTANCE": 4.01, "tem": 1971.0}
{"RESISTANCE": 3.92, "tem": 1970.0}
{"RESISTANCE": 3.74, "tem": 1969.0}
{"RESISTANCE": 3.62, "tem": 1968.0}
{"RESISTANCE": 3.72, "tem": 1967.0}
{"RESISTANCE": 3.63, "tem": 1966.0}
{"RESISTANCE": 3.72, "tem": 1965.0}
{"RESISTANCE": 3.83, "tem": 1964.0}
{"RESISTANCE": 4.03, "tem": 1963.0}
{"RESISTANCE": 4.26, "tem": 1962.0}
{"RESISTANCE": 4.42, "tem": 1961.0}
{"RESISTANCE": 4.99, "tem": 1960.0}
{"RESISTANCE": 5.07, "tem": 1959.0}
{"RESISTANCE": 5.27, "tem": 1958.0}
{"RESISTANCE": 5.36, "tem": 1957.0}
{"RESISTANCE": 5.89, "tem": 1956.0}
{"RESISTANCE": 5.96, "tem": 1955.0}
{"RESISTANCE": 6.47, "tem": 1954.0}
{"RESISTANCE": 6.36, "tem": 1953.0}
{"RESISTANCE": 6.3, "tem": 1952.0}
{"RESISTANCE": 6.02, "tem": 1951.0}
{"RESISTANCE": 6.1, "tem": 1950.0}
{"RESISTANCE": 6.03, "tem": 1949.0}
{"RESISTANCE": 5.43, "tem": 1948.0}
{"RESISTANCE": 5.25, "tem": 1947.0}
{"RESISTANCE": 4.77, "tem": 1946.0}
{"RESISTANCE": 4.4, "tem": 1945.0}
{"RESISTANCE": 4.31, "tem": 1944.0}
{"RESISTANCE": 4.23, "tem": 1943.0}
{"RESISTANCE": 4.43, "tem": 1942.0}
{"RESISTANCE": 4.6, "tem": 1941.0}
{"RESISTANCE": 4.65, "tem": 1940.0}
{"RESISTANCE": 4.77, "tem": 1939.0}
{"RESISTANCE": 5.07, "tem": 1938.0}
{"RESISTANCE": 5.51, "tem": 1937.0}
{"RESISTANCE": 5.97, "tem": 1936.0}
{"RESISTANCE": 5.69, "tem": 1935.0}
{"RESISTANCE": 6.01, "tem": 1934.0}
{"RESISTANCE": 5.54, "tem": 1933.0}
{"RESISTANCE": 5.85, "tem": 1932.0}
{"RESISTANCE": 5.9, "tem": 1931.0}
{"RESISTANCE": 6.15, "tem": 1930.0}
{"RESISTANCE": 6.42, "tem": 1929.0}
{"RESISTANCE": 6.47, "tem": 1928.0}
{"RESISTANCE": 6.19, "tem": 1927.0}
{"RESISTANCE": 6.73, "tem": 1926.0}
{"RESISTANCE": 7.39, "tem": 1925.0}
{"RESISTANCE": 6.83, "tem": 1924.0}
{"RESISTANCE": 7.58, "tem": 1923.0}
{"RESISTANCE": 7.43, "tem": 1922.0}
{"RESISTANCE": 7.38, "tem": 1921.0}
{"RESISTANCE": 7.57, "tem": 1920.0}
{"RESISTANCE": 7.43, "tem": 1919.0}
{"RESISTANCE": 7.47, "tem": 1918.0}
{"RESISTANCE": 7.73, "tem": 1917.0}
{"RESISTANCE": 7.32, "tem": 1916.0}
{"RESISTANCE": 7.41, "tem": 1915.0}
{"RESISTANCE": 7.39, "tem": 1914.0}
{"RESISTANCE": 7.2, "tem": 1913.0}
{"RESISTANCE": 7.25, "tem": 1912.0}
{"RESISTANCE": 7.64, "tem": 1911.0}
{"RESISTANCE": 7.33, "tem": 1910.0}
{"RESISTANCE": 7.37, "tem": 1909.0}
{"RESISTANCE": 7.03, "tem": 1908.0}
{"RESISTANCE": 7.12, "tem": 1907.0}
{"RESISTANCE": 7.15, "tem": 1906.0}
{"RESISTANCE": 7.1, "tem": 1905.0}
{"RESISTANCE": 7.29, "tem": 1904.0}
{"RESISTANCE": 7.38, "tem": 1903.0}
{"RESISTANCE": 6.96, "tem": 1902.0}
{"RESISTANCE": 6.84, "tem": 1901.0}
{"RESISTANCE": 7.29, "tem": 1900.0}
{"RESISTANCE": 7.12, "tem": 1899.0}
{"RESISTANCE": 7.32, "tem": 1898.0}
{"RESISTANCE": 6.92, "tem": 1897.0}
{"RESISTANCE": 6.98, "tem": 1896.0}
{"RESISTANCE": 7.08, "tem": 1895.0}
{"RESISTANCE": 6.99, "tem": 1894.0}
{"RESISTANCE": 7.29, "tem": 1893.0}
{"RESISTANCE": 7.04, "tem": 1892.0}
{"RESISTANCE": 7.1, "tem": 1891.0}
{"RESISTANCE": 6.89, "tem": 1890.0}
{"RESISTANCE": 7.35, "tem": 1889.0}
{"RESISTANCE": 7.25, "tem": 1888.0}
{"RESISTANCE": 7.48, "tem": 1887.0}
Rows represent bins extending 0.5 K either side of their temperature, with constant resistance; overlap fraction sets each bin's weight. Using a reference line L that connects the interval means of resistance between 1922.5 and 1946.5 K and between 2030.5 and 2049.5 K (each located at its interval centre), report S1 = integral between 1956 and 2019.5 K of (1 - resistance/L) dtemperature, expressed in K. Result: 4.1 K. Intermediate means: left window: 5.64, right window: 6.95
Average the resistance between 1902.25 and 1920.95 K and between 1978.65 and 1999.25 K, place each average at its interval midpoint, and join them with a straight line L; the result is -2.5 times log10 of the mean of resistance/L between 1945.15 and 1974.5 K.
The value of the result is 0.366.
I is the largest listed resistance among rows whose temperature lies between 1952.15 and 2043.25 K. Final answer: 7.19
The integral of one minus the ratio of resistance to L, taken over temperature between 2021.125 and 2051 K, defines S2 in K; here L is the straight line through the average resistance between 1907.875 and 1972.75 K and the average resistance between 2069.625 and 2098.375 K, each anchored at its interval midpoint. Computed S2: -4.8 K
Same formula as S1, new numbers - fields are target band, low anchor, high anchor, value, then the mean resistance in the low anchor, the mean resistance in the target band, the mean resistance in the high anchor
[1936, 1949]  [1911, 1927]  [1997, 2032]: 4.1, 7.31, 4.88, 6.7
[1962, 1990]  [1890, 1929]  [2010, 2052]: 6.8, 7.17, 5.28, 6.84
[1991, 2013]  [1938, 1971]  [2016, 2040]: -2.1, 4.85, 6.69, 6.8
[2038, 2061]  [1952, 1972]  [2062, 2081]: -4.3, 4.68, 6.98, 6.18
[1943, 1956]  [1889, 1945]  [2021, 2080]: 2.1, 6.62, 5.57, 6.69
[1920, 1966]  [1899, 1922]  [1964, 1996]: 6.8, 7.3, 5.58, 5.64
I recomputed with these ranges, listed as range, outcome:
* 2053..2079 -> 7.26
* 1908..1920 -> 7.73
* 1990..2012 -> 7.01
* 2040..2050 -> 7.36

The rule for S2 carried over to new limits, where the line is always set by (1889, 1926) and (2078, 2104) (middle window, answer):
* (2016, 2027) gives -0.1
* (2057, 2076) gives -0.5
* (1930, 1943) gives 3.2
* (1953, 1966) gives 3.8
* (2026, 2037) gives -0.5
